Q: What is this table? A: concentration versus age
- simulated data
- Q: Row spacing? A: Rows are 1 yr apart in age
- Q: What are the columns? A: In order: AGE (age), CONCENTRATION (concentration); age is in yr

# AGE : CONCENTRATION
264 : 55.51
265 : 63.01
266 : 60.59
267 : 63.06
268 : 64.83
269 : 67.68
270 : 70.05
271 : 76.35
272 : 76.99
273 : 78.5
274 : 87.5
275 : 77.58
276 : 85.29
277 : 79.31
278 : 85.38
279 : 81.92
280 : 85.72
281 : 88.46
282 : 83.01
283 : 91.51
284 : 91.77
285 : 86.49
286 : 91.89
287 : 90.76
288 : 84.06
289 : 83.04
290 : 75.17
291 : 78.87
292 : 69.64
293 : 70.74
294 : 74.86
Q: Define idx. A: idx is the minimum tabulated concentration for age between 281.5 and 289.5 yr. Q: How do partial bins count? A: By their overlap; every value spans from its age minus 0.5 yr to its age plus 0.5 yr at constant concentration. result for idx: 83.01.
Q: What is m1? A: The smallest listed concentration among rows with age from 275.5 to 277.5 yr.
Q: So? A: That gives 79.31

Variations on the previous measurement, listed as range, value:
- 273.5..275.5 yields 77.58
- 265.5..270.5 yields 60.59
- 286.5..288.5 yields 84.06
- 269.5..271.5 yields 70.05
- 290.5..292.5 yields 69.64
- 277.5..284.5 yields 81.92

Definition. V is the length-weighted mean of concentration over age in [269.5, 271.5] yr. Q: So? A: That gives 73.2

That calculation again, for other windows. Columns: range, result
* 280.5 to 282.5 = 85.7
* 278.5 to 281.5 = 85.4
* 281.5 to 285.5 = 88.2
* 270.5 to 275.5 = 79.4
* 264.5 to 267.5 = 62.2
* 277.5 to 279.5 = 83.7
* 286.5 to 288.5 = 87.4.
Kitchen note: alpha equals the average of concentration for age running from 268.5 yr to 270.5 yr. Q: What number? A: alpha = 68.9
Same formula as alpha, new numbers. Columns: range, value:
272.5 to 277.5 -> 81.6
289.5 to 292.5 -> 74.6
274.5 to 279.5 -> 81.9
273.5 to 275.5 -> 82.5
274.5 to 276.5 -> 81.4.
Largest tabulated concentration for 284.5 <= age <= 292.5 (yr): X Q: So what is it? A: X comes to 91.89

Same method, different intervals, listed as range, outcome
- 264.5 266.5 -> 63.01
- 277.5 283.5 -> 91.51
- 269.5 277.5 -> 87.5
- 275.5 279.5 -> 85.38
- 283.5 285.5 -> 91.77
